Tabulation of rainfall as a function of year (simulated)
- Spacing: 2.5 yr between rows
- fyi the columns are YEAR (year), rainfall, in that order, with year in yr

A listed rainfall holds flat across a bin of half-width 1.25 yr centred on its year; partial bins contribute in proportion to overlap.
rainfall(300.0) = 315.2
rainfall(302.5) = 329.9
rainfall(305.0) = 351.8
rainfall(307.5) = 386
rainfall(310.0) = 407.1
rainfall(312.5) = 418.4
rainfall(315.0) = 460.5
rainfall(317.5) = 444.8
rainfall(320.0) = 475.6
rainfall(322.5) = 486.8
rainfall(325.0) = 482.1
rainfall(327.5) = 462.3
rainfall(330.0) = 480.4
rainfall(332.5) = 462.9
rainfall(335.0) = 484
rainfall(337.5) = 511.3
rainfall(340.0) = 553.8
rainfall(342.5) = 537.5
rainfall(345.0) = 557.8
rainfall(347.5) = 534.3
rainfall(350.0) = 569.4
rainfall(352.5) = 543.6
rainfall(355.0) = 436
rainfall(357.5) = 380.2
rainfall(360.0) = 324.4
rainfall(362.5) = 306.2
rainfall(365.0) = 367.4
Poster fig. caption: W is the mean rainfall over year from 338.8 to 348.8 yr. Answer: 546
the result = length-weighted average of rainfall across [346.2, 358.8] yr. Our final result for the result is 492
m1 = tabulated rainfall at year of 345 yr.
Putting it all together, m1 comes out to 557.8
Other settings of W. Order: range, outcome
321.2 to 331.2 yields 478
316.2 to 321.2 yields 460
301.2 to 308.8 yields 356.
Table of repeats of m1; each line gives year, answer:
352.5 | 543.6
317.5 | 444.8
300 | 315.2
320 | 475.6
